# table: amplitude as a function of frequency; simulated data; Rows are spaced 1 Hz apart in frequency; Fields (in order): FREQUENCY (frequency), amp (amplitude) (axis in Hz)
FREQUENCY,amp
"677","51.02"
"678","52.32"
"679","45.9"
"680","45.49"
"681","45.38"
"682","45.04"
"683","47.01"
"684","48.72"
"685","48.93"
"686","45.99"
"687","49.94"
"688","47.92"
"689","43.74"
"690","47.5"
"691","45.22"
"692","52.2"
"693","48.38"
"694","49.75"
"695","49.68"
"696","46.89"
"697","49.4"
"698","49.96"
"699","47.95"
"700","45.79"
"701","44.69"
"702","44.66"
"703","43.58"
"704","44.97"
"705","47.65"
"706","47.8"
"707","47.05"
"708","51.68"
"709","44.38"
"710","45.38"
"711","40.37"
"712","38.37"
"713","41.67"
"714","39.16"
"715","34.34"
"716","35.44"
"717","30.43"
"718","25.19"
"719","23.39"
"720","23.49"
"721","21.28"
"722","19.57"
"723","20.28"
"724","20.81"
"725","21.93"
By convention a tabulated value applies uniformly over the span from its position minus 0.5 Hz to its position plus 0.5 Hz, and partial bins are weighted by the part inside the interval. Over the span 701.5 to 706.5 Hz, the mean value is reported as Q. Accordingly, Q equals 45.7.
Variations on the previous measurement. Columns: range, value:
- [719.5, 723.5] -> 21.2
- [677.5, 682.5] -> 46.8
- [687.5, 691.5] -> 46.1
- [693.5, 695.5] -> 49.7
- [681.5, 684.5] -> 46.9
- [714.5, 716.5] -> 34.9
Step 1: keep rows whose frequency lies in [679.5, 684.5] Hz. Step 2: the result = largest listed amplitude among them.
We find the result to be 48.72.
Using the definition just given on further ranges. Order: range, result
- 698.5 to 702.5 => 47.95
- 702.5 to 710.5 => 51.68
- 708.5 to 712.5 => 45.38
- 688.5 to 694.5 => 52.2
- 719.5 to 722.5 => 23.49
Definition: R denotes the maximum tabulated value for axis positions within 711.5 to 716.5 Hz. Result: 41.67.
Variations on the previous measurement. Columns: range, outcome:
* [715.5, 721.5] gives 35.44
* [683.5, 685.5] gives 48.93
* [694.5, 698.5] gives 49.96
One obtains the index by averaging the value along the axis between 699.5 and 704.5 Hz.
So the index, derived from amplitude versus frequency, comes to 44.7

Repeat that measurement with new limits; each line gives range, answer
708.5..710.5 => 44.9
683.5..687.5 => 48.4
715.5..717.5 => 32.9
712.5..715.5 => 38.4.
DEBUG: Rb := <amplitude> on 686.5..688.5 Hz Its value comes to 48.9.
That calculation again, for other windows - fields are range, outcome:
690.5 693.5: 48.6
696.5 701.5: 47.6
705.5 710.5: 47.3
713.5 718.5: 32.9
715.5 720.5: 27.6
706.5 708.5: 49.4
